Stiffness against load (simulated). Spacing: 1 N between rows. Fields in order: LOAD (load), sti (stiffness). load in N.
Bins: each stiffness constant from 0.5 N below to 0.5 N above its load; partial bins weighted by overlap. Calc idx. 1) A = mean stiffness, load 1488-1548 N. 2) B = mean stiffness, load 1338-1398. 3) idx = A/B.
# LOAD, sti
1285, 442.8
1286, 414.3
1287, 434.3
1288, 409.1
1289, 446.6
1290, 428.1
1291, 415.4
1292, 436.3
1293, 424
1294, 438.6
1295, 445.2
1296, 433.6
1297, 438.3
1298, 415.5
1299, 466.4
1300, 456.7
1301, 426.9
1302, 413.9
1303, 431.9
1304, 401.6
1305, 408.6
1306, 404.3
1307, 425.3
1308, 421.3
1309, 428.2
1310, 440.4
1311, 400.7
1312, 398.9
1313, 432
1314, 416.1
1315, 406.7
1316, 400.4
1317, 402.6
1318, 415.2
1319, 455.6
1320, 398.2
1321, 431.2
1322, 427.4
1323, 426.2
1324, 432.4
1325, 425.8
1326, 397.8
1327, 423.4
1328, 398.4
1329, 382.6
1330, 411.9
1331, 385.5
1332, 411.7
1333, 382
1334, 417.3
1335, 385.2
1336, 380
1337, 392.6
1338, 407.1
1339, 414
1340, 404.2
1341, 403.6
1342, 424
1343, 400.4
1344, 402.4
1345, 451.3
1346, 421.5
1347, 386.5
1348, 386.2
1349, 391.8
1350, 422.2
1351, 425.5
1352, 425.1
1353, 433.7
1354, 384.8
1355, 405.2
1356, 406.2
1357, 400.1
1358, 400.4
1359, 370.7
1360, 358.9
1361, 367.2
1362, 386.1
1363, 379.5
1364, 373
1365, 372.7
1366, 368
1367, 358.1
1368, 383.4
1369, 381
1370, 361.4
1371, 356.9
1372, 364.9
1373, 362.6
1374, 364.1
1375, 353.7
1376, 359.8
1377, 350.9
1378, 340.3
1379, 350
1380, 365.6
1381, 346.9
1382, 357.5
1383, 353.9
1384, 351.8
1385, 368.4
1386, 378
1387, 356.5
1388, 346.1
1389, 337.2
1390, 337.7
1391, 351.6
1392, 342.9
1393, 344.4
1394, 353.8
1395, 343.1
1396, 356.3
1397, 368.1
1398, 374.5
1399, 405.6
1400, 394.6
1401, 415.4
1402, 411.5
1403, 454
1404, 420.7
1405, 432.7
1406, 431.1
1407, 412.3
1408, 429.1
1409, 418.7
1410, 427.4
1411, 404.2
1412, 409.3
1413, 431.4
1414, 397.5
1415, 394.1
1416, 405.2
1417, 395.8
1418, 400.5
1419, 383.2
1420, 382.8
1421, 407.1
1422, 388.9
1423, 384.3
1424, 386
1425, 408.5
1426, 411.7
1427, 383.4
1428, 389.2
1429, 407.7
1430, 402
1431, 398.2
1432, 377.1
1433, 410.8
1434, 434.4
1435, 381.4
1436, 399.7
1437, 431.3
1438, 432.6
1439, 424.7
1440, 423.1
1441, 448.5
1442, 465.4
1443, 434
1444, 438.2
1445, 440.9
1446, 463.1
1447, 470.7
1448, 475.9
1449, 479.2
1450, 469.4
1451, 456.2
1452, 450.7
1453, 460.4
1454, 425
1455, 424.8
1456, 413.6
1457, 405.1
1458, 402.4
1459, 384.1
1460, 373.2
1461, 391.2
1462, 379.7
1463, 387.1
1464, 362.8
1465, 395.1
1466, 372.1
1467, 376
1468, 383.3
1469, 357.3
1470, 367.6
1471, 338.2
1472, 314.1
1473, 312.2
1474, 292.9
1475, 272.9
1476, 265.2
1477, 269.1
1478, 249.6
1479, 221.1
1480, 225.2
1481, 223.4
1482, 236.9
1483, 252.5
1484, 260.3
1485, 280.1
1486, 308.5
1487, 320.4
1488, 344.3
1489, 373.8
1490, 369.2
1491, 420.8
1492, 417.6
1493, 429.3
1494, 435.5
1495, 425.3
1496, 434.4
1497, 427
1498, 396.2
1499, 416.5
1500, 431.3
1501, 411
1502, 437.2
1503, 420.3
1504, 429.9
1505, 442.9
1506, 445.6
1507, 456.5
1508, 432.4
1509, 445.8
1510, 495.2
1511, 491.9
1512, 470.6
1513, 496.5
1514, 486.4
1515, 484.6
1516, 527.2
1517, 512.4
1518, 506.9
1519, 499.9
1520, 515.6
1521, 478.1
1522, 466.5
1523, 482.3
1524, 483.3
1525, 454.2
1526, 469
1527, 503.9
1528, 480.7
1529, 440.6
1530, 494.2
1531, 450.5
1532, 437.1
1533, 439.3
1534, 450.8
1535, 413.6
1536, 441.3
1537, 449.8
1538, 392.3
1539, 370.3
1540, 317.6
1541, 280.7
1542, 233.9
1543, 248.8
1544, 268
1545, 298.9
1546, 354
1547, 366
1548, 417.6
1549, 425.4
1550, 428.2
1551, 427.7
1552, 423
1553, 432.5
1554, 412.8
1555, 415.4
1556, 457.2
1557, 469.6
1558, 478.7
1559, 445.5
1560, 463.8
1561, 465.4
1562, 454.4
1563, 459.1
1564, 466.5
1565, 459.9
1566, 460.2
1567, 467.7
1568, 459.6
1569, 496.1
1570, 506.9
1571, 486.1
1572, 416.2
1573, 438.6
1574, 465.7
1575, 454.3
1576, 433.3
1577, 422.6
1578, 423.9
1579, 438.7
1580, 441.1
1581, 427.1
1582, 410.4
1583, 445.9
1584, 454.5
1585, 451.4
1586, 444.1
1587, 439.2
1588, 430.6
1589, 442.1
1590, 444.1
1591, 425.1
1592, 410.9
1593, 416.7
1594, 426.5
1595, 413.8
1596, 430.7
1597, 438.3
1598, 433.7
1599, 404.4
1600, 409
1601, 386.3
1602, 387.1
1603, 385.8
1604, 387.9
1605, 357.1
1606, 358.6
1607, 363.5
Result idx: 1.14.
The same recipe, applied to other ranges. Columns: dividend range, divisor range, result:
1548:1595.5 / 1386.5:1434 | 1.13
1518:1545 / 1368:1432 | 1.10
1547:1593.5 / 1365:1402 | 1.23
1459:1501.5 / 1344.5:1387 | 0.91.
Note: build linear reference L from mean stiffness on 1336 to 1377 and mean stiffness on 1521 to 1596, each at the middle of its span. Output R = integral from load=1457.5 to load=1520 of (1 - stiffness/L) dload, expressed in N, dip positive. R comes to 4.76 N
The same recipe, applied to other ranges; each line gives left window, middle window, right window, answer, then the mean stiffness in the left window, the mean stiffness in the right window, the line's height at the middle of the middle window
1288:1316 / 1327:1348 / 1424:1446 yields 1.0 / 425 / 417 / 423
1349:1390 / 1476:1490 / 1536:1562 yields 3.9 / 373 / 392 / 385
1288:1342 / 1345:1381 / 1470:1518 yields 2.3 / 417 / 381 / 408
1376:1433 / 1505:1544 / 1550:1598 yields -1.6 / 385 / 444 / 427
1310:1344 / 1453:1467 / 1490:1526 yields 1.5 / 409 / 456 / 444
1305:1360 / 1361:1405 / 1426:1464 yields 4.9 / 409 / 422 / 415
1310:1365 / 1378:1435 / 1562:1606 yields 3.5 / 405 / 434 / 413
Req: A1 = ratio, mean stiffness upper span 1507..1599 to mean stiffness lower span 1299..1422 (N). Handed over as 1.1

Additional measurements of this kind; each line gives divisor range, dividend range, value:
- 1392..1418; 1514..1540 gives 1.16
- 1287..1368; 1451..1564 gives 0.98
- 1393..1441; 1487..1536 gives 1.12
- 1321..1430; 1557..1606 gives 1.12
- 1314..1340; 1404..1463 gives 1.02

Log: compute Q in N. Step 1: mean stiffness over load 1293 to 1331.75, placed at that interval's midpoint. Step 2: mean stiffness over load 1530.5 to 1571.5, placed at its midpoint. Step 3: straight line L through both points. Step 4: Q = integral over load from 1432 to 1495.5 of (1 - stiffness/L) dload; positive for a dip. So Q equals 6.2 N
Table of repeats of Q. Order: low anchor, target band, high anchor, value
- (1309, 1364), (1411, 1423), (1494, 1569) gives 0.56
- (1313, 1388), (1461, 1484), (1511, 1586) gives 5.92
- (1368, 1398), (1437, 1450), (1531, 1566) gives -2.61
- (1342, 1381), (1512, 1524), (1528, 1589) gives -2.25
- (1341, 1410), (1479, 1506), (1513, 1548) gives 3.24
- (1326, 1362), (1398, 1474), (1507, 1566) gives 1.94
